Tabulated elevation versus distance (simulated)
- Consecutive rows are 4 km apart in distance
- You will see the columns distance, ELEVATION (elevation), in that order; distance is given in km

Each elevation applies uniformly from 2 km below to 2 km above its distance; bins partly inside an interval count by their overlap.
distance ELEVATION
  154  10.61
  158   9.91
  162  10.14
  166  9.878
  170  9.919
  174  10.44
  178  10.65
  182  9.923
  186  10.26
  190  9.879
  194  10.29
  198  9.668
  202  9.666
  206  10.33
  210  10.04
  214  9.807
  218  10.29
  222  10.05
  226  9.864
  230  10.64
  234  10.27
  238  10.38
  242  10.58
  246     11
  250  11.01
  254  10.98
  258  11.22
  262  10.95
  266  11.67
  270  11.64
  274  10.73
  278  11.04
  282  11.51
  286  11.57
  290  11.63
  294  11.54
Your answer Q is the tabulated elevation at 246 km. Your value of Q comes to 11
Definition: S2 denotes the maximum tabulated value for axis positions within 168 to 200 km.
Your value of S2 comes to 10.65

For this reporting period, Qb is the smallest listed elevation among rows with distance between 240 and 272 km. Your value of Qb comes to 10.58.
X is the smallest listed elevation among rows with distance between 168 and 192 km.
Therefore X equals 9.879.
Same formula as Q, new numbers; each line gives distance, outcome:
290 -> 11.63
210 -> 10.04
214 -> 9.807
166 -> 9.878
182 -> 9.923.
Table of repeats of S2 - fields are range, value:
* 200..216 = 10.33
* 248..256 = 11.01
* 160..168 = 10.14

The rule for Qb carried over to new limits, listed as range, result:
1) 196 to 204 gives 9.666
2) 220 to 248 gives 9.864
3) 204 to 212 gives 10.04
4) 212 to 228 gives 9.807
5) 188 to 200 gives 9.668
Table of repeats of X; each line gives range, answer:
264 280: 10.73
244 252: 11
